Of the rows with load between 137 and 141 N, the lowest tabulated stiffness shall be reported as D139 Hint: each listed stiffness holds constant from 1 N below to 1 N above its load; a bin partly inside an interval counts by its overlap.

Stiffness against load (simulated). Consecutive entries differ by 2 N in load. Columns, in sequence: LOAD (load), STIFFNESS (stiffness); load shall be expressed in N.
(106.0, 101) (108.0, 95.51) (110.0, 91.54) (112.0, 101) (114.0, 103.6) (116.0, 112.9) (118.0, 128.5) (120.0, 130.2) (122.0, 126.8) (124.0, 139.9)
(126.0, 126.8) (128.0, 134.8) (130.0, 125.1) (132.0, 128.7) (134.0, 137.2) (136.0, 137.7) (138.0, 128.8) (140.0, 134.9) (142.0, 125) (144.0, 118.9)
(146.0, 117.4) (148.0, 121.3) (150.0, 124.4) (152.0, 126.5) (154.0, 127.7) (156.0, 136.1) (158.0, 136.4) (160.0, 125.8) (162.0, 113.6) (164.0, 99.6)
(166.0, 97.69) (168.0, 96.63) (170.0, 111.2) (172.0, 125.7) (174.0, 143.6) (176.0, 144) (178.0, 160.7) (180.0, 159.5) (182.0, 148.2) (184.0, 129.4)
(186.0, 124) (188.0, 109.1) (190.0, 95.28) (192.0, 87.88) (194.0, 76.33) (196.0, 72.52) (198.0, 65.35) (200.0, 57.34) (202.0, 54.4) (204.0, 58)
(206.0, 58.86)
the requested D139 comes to 128.8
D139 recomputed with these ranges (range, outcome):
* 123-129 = 126.8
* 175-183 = 144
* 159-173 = 96.63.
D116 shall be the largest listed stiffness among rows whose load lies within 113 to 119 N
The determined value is 128.5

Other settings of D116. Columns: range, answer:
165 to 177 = 144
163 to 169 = 99.6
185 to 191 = 124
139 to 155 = 134.9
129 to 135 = 137.2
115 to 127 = 139.9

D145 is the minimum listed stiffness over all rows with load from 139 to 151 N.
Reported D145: 117.4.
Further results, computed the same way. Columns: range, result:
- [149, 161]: 124.4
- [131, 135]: 128.7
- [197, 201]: 57.34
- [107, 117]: 91.54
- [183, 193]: 87.88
